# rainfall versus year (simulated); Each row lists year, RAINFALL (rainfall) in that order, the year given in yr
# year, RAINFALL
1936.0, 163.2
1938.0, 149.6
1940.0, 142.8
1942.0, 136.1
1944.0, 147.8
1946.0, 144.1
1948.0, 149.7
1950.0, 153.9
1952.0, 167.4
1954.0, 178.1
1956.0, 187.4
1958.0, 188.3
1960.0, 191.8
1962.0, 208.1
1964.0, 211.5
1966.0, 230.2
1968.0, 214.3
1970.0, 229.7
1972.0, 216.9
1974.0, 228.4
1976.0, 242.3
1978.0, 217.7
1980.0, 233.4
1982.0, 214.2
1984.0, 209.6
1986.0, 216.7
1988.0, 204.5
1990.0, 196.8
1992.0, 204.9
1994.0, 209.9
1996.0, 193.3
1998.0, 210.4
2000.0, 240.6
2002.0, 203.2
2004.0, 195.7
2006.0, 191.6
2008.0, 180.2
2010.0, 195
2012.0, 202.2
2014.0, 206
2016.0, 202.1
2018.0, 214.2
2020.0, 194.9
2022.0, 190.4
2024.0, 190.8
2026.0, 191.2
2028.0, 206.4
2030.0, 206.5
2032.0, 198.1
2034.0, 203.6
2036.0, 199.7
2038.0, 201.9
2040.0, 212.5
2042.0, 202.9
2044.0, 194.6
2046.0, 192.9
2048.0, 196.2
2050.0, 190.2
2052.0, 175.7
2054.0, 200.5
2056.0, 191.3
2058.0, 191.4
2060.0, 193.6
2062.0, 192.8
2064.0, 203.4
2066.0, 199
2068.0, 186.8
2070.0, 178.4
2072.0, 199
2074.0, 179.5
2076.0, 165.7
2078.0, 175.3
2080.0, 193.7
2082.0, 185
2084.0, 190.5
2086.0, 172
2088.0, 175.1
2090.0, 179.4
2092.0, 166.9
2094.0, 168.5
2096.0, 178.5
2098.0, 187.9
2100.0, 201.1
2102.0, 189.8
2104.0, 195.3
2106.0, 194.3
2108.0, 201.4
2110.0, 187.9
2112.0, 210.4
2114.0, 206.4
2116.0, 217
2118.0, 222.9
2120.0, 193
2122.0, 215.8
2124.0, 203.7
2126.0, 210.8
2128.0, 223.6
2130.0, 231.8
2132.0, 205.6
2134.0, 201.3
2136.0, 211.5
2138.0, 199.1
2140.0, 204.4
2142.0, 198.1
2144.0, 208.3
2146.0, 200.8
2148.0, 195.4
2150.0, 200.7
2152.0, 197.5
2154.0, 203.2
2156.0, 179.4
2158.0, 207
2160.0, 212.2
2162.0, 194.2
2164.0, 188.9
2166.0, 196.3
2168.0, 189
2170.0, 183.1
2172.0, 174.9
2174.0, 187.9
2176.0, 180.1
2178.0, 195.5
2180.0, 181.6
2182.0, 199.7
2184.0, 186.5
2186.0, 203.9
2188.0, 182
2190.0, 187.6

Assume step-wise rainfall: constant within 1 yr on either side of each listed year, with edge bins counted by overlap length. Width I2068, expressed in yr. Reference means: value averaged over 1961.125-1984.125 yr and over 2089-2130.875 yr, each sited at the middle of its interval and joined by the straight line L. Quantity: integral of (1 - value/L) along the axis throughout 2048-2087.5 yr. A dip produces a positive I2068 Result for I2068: 3.6 yr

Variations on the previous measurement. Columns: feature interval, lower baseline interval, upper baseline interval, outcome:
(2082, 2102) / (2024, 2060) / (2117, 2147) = 2.2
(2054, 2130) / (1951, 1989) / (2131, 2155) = 4.2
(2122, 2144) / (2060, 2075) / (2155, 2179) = -2.1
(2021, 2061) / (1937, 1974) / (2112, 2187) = -1.4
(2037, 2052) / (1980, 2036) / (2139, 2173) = 0.3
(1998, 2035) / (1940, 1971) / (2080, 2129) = -2.8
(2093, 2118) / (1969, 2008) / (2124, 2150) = 1.5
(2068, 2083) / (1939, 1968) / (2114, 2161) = 1.0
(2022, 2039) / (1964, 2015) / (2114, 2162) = 0.9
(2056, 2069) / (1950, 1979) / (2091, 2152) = 0.6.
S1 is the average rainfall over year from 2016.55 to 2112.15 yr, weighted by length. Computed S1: 191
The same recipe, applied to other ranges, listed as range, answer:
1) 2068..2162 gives 196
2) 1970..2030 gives 207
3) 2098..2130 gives 205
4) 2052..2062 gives 192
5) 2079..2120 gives 191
